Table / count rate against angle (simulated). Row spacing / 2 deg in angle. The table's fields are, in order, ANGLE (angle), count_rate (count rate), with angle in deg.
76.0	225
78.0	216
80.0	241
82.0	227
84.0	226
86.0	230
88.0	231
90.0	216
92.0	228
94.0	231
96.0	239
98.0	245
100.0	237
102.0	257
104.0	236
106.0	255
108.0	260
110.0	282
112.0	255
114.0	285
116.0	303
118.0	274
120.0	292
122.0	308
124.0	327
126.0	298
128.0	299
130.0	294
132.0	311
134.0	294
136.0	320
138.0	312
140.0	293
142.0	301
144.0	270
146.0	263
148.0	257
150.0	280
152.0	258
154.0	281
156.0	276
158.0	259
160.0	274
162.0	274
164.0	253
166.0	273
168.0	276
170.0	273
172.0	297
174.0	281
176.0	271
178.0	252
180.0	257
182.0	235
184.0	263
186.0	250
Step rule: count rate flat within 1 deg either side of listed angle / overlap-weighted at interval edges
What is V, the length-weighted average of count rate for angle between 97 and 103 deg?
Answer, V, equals 246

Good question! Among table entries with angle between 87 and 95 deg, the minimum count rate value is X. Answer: 216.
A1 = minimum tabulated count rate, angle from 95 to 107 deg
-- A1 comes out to 236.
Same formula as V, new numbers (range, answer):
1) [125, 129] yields 298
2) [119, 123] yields 300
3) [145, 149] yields 260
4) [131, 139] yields 309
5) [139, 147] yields 282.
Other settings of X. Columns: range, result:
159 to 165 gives 253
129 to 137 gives 294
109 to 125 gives 255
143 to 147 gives 263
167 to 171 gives 273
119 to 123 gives 292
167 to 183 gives 235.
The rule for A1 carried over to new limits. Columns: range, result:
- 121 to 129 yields 298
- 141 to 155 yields 257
